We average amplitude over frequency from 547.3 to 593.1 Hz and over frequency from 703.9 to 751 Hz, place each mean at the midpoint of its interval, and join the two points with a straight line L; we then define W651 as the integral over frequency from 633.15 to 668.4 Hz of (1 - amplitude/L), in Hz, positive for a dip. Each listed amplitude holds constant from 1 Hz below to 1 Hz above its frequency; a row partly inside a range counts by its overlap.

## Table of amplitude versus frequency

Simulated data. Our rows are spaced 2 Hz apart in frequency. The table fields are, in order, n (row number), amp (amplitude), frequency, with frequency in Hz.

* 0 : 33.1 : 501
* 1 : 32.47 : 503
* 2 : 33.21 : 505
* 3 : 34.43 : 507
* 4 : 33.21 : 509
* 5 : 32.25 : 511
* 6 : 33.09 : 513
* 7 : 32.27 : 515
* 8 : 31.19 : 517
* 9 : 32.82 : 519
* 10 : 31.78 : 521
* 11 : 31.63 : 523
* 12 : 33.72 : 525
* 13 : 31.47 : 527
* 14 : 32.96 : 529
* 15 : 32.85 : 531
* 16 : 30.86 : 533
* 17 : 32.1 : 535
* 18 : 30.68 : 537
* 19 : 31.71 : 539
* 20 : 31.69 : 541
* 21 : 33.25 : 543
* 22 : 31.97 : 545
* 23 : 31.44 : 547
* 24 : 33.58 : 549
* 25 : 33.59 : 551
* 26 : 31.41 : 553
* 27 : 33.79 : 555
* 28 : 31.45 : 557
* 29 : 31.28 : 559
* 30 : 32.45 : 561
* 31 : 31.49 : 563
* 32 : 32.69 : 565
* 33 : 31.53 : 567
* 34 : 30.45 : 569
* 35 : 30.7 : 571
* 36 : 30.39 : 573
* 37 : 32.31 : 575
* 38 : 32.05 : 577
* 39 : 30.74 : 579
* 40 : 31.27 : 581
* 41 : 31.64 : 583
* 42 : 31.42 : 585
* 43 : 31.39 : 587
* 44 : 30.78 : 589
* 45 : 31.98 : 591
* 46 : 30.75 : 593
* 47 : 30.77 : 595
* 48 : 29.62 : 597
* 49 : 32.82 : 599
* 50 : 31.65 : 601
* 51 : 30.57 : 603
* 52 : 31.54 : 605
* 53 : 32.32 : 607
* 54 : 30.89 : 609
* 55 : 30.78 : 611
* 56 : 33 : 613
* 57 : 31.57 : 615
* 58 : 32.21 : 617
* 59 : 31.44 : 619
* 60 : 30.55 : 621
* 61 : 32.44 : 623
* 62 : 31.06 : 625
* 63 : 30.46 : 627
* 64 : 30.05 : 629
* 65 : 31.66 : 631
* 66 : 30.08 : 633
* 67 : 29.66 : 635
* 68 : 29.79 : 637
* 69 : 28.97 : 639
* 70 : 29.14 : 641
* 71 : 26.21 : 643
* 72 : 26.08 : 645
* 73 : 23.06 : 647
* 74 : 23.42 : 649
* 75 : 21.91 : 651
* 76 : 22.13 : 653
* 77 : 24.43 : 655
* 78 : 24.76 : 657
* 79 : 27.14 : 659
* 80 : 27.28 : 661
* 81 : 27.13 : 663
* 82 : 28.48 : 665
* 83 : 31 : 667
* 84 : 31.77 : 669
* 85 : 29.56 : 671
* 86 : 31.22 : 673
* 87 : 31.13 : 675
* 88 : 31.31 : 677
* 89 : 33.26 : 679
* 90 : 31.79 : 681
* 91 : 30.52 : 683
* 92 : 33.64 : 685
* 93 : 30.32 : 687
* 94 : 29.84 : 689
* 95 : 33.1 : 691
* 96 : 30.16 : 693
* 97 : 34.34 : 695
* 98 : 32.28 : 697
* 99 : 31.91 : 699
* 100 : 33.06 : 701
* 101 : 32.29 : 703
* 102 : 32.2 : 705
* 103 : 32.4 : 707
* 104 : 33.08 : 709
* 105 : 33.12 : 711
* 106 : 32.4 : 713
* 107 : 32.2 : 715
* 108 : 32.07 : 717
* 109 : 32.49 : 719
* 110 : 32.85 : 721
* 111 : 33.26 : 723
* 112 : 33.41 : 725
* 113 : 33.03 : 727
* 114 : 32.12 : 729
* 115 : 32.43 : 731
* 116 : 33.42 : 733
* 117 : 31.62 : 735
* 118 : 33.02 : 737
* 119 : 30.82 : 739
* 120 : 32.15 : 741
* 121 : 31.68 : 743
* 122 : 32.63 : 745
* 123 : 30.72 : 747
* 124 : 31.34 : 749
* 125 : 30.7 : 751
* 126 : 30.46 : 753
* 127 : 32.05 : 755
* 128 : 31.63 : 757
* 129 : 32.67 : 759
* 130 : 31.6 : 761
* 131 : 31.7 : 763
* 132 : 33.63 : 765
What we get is 5.9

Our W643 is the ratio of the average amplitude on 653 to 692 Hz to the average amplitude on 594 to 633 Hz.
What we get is 0.95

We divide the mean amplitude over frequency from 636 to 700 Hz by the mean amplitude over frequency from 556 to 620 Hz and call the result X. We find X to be 0.9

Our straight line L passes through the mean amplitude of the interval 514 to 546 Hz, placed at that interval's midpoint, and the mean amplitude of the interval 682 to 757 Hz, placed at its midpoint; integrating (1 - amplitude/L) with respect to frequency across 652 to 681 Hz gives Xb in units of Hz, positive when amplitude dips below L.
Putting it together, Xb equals 3.1 Hz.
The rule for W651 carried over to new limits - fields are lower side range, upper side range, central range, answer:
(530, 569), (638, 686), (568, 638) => -2.3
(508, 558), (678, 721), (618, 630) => 0.5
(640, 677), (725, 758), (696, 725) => -2.4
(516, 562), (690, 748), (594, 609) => 0.4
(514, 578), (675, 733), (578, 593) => 0.4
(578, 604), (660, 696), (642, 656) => 3.2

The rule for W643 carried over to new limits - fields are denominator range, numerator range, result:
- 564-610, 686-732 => 1.03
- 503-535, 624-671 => 0.85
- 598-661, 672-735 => 1.11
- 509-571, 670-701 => 0.99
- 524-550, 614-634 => 0.97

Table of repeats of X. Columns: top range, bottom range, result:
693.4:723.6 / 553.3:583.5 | 1.03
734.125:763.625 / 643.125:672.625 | 1.20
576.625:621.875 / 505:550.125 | 0.97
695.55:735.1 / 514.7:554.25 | 1.01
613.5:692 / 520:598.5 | 0.92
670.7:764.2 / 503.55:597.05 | 1.00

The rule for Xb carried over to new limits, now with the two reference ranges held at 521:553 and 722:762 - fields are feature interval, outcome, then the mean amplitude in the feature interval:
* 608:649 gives 2.97 Hz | 29.8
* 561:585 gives 0.55 Hz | 31.4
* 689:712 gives -0.25 Hz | 32.4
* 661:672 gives 0.93 Hz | 29.4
